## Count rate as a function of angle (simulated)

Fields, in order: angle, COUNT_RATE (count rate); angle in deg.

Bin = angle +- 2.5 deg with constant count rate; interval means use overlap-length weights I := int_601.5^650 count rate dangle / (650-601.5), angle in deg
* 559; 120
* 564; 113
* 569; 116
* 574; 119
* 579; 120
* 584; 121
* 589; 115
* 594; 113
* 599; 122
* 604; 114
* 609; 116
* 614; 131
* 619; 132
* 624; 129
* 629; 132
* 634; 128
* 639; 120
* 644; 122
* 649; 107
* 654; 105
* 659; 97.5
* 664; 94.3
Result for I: 124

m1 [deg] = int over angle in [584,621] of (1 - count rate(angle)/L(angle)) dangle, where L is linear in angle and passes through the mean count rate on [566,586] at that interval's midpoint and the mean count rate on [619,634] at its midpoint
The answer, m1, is 1.36 deg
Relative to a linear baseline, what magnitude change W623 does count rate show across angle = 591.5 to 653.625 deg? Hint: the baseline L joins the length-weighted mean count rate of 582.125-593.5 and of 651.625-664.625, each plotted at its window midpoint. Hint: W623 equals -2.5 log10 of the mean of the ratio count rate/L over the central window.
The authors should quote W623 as -0.127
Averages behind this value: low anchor 117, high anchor 99.5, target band 122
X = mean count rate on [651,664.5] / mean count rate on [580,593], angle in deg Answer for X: 0.8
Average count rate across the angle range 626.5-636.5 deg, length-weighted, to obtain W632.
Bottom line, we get 130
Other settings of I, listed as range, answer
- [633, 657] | 115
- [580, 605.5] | 117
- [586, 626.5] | 121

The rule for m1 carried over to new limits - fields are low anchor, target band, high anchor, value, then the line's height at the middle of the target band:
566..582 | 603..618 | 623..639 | 0.3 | 125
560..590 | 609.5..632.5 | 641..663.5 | -3.8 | 111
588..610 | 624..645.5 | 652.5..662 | -3.9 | 107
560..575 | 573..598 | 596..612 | -0.2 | 117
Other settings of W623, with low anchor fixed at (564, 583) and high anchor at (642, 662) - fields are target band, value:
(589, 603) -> -0.02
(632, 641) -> -0.14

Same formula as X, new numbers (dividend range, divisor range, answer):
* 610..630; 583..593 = 1.11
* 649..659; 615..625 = 0.79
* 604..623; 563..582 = 1.06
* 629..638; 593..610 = 1.10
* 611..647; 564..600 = 1.08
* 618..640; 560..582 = 1.10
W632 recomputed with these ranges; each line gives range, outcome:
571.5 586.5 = 120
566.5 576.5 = 118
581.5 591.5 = 118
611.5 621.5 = 132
